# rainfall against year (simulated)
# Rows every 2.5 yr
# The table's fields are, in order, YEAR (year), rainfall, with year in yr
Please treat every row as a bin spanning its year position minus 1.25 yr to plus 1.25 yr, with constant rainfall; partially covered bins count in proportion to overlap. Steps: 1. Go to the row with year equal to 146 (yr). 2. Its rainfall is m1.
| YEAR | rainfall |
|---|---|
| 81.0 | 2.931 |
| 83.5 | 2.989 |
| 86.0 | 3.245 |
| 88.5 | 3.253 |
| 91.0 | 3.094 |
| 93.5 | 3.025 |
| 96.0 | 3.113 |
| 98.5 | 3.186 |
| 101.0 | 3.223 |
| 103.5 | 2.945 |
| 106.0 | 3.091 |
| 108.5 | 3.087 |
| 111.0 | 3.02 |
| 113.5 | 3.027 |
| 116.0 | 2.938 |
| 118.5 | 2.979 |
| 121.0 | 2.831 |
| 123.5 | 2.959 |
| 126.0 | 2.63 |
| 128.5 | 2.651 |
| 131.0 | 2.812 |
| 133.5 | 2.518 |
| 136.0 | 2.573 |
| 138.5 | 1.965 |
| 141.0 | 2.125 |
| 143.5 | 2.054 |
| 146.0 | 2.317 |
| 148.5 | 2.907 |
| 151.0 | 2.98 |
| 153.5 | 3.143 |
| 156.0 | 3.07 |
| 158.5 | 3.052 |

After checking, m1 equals 2.317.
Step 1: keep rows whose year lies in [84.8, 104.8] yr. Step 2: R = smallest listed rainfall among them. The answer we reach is 2.945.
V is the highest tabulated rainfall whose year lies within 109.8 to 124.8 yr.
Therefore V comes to 3.027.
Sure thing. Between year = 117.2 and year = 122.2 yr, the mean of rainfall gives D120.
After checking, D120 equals 2.91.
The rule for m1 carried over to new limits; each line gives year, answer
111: 3.02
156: 3.07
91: 3.094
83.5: 2.989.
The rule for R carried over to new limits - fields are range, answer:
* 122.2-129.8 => 2.63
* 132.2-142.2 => 1.965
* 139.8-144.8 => 2.054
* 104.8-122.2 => 2.831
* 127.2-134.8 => 2.518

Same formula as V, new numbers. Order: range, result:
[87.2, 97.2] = 3.253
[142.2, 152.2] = 2.98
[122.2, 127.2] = 2.959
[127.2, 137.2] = 2.812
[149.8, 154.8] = 3.143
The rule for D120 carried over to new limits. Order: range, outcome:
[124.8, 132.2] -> 2.7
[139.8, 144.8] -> 2.09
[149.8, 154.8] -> 3.06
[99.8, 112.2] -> 3.07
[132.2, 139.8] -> 2.35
